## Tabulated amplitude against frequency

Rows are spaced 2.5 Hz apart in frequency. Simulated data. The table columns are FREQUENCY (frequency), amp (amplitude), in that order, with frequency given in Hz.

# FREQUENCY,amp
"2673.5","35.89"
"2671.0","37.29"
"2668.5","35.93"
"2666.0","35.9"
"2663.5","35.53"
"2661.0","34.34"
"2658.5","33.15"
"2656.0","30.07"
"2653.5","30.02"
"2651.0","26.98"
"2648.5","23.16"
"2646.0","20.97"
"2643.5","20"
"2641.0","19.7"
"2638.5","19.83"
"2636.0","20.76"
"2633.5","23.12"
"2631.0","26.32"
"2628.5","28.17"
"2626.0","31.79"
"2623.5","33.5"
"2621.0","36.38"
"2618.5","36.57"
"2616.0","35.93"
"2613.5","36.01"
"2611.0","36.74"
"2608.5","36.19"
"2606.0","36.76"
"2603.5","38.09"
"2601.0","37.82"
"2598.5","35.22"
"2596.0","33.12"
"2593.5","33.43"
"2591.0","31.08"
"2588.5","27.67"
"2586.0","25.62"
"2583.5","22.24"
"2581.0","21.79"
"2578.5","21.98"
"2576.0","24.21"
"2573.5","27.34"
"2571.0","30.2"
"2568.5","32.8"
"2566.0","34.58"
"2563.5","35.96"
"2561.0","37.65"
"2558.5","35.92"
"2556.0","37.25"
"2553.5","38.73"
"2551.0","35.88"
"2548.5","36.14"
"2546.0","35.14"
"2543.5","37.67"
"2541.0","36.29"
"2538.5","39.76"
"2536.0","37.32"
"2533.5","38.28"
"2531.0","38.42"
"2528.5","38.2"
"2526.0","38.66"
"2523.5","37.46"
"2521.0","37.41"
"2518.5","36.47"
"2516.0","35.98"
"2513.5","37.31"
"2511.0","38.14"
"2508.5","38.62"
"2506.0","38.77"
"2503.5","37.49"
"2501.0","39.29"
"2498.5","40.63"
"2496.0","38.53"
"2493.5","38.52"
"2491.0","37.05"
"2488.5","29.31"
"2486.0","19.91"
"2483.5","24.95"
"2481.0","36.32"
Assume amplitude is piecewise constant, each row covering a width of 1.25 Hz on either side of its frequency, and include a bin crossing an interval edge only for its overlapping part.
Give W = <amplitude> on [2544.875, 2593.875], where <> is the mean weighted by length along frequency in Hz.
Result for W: 31.2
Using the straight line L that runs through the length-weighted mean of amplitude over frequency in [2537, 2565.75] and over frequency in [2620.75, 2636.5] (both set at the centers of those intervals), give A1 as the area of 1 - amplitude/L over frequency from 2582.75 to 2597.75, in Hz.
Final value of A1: 1.51 Hz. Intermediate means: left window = 36.9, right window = 28.5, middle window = 29.3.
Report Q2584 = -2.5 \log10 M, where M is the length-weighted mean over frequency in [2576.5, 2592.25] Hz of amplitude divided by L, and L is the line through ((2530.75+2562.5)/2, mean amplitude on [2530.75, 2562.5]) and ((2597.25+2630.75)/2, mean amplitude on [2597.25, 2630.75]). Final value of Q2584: 0.395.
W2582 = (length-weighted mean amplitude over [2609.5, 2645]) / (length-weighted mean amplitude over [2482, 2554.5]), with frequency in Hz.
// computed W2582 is 0.8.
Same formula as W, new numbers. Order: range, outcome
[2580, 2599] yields 28.6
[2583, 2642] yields 31.1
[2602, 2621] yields 36.6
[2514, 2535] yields 37.6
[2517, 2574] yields 36.4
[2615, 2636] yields 30.8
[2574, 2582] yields 23.1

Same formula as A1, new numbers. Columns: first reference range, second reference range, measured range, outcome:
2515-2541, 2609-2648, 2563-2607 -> 2.6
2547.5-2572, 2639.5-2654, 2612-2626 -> -4.3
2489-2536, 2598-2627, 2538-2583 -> 4.9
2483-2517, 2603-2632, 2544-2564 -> -0.9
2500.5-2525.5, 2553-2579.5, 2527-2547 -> -1.4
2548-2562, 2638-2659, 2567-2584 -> 4.1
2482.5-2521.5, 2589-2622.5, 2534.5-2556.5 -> -1.0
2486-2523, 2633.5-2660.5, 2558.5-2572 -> -1.2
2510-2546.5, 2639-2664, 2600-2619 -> -3.9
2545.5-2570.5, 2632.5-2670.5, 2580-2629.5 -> -2.0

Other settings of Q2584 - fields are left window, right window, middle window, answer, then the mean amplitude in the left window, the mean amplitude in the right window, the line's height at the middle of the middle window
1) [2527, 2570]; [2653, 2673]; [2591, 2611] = 0.00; 36.8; 34.2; 35.6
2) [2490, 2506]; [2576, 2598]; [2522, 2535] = -0.10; 38.6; 27.2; 34.7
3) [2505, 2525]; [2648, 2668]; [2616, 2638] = 0.12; 37.5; 31.6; 32.9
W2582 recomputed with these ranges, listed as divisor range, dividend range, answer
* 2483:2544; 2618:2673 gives 0.80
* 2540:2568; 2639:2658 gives 0.68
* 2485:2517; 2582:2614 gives 0.91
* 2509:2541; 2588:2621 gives 0.93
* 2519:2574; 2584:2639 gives 0.88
